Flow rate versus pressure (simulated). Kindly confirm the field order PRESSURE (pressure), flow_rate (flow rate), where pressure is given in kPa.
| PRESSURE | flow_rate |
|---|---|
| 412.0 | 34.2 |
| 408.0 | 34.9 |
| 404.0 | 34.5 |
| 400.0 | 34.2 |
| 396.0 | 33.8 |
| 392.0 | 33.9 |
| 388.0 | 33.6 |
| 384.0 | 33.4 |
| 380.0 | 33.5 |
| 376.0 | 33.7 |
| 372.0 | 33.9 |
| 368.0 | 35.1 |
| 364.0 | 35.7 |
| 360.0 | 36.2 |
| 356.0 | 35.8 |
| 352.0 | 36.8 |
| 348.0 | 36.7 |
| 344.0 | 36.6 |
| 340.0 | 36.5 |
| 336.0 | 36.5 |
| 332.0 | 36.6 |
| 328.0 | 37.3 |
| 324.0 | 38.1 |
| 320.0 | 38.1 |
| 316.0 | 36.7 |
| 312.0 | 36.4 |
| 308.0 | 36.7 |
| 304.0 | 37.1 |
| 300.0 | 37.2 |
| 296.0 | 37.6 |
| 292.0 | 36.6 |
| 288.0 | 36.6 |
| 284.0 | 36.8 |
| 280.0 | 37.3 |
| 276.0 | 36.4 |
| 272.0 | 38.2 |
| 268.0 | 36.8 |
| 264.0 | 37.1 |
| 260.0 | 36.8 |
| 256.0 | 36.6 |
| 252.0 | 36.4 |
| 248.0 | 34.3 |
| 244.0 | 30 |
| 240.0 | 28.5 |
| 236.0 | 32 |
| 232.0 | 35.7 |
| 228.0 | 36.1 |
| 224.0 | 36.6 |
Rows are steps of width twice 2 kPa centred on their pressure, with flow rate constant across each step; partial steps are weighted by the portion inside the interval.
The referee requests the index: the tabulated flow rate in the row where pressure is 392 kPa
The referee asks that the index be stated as 33.9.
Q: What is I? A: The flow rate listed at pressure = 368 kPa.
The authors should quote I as 35.1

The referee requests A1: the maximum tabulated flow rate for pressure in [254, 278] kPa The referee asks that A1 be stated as 38.2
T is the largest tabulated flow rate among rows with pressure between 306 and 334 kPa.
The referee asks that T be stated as 38.1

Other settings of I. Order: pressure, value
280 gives 37.3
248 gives 34.3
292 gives 36.6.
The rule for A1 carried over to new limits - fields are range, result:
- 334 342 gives 36.5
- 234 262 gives 36.8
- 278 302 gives 37.6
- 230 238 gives 35.7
